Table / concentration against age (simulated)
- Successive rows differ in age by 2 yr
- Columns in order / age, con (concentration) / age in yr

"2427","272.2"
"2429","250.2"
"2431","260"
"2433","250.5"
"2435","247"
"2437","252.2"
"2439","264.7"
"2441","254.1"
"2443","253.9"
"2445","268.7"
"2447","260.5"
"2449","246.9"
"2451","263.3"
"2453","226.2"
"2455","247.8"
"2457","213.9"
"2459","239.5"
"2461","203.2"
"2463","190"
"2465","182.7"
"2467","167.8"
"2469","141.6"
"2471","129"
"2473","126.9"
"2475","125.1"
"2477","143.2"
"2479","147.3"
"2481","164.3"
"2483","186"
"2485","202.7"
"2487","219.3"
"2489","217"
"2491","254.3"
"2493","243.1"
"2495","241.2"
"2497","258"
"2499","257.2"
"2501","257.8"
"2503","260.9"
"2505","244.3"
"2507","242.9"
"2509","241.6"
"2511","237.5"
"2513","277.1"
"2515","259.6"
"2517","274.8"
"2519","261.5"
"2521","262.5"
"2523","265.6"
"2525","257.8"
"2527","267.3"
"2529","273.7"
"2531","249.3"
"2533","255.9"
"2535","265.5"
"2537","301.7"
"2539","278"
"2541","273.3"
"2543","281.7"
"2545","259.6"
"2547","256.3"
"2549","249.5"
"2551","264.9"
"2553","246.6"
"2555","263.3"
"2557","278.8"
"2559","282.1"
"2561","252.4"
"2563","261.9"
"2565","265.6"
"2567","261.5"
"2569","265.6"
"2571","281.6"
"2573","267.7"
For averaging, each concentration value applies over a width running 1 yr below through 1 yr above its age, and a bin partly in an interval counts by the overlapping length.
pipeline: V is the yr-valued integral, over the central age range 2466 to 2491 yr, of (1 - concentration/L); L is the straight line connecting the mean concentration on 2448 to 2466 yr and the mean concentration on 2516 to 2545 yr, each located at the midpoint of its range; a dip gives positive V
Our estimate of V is 7.3 yr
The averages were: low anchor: 224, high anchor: 269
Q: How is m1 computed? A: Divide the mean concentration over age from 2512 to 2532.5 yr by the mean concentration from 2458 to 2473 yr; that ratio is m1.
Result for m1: 1.51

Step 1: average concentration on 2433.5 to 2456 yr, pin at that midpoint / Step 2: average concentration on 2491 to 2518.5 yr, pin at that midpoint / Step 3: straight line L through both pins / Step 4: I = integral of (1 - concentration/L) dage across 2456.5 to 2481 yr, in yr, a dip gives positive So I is 8.41 yr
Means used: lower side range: 253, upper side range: 254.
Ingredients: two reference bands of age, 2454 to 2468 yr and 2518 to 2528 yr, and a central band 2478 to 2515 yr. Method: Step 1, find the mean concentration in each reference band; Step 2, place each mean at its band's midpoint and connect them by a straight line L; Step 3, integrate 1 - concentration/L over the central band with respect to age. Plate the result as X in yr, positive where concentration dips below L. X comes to 1.2 yr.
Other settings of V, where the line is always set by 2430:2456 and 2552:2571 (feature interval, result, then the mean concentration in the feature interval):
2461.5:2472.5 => 4.01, 162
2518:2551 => -0.46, 266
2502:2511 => 0.46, 246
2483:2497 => 1.61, 229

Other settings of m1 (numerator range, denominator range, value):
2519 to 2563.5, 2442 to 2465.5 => 1.14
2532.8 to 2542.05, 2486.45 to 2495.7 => 1.17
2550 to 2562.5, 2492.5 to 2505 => 1.05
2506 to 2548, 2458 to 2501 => 1.36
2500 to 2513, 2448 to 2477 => 1.30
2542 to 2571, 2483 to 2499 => 1.14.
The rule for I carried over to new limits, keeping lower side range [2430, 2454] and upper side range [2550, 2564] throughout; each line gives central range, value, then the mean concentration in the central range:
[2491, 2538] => 0.3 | 259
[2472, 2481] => 4.1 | 139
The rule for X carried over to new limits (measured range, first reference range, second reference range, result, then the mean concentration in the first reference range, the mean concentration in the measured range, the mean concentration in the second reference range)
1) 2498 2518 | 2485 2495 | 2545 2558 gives -1.32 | 231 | 255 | 260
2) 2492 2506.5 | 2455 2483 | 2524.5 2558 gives -2.81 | 171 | 251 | 266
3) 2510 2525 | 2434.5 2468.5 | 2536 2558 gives -0.28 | 233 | 262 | 269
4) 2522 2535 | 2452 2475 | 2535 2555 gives -0.57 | 185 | 262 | 268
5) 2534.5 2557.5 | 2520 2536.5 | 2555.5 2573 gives -0.19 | 263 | 268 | 268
